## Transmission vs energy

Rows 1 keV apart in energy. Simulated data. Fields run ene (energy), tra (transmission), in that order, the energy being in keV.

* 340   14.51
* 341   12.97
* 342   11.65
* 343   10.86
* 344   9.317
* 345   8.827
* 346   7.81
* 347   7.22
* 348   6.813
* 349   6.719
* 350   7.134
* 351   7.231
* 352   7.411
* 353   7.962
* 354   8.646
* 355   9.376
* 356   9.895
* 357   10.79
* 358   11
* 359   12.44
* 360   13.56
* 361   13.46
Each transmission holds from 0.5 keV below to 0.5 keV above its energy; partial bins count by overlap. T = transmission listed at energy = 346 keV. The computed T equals 7.81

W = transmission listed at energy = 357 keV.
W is 10.79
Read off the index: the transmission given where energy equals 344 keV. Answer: 9.317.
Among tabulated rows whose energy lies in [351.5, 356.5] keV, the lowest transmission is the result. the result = 7.411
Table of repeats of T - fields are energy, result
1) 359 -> 12.44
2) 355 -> 9.376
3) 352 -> 7.411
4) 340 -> 14.51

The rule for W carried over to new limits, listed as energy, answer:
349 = 6.719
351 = 7.231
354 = 8.646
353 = 7.962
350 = 7.134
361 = 13.46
